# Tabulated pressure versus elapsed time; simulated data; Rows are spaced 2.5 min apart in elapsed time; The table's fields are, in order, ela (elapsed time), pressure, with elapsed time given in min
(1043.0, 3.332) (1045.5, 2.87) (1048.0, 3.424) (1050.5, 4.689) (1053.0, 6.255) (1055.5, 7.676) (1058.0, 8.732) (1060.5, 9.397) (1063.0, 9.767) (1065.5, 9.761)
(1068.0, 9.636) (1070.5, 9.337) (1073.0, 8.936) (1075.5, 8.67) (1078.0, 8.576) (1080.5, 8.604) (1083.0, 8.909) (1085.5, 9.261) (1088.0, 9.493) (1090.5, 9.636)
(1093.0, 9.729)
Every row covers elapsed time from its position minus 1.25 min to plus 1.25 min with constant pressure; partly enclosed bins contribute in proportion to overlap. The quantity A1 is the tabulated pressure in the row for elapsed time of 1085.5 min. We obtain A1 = 9.261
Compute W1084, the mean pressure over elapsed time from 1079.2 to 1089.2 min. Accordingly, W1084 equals 9.06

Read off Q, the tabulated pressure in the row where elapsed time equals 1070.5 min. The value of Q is 9.337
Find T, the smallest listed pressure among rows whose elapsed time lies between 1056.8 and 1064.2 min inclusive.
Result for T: 8.732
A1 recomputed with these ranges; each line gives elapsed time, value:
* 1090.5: 9.636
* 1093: 9.729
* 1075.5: 8.67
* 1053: 6.255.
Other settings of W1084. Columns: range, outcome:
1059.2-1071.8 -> 9.57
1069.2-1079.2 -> 8.89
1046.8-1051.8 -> 4.08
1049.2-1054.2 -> 5.44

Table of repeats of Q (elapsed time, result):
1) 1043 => 3.332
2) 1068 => 9.636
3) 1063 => 9.767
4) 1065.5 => 9.761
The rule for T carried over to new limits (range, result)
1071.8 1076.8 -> 8.67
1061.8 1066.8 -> 9.761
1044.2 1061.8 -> 2.87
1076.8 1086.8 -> 8.576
